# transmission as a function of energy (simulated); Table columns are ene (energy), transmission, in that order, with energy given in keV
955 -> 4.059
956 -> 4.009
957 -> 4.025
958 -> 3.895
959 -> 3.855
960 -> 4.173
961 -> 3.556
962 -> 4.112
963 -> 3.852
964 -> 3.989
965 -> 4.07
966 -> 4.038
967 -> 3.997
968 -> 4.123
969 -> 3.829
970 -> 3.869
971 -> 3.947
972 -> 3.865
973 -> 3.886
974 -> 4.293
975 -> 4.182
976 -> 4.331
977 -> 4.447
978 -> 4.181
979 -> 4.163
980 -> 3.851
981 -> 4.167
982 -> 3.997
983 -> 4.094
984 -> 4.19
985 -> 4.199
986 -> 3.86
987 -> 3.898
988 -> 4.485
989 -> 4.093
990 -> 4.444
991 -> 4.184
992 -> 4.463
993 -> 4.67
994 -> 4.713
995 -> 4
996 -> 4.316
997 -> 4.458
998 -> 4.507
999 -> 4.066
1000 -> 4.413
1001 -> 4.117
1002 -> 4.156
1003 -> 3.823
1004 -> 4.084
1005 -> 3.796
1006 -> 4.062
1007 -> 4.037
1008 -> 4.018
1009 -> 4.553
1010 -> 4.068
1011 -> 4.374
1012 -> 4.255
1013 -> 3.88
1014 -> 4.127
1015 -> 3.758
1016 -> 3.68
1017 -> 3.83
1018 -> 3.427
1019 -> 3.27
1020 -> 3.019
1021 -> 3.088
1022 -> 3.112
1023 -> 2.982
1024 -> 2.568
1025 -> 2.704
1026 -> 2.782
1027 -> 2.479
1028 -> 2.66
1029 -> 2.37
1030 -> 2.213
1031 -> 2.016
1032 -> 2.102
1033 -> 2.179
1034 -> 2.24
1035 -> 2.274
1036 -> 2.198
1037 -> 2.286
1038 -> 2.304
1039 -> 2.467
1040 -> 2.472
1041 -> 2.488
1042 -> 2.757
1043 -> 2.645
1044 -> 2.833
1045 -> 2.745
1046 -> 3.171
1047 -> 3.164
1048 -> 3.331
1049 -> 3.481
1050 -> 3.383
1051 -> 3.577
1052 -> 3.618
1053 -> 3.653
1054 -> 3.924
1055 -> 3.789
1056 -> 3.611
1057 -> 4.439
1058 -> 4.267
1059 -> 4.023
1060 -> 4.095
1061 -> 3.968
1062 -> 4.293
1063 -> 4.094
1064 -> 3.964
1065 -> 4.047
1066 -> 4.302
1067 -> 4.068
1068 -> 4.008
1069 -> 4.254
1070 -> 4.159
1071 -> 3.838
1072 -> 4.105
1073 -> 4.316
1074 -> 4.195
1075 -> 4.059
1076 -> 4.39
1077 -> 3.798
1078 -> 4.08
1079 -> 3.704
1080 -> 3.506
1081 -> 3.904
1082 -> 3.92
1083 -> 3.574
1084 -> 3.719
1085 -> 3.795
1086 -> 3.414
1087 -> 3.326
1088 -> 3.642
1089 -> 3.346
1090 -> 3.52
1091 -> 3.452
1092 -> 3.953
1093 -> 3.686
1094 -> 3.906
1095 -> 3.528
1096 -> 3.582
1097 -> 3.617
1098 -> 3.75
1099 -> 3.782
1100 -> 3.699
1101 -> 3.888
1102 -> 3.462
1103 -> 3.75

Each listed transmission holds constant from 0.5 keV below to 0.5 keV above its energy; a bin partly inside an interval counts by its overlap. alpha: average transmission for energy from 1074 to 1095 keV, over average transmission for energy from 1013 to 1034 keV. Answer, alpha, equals 1.3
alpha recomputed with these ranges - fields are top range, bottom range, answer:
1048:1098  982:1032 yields 1.03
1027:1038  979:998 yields 0.54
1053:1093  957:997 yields 0.95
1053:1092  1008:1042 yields 1.31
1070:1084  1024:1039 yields 1.68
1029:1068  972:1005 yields 0.77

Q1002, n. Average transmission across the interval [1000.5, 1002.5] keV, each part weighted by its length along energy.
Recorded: 4.14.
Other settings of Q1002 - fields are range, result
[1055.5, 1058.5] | 4.11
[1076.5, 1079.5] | 3.86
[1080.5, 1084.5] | 3.78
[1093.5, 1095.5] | 3.72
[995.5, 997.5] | 4.39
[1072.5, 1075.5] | 4.19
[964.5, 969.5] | 4.01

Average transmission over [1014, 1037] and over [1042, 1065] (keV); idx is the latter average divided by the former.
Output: 1.30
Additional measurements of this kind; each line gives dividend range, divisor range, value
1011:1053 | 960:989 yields 0.73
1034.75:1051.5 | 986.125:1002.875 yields 0.65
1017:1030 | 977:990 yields 0.70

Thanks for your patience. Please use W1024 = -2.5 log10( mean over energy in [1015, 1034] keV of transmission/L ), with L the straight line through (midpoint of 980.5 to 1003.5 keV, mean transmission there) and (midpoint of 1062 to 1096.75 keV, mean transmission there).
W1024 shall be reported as 0.41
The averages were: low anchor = 4.23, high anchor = 3.86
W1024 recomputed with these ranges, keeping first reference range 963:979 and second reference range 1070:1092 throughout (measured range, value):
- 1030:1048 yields 0.48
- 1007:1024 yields 0.08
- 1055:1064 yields -0.06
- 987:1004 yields -0.07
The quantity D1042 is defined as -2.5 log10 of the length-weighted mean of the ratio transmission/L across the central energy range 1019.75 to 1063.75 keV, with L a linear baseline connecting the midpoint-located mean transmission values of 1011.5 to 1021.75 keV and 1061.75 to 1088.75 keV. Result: 0.23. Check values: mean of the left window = 3.62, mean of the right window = 3.93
